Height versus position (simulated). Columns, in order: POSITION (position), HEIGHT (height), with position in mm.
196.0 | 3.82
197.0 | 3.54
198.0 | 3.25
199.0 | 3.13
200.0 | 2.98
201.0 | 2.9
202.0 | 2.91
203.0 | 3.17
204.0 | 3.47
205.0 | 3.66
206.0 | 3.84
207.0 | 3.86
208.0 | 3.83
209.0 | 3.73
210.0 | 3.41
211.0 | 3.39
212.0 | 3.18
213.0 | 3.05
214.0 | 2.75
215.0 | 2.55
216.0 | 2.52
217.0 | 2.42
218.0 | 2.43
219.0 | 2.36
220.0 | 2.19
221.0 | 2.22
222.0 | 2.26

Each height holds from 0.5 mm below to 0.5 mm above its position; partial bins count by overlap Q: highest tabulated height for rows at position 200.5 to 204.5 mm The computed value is 3.47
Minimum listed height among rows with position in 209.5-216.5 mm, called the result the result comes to 2.52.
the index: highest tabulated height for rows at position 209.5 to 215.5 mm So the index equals 3.41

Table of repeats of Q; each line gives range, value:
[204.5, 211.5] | 3.86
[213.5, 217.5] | 2.75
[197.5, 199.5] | 3.25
